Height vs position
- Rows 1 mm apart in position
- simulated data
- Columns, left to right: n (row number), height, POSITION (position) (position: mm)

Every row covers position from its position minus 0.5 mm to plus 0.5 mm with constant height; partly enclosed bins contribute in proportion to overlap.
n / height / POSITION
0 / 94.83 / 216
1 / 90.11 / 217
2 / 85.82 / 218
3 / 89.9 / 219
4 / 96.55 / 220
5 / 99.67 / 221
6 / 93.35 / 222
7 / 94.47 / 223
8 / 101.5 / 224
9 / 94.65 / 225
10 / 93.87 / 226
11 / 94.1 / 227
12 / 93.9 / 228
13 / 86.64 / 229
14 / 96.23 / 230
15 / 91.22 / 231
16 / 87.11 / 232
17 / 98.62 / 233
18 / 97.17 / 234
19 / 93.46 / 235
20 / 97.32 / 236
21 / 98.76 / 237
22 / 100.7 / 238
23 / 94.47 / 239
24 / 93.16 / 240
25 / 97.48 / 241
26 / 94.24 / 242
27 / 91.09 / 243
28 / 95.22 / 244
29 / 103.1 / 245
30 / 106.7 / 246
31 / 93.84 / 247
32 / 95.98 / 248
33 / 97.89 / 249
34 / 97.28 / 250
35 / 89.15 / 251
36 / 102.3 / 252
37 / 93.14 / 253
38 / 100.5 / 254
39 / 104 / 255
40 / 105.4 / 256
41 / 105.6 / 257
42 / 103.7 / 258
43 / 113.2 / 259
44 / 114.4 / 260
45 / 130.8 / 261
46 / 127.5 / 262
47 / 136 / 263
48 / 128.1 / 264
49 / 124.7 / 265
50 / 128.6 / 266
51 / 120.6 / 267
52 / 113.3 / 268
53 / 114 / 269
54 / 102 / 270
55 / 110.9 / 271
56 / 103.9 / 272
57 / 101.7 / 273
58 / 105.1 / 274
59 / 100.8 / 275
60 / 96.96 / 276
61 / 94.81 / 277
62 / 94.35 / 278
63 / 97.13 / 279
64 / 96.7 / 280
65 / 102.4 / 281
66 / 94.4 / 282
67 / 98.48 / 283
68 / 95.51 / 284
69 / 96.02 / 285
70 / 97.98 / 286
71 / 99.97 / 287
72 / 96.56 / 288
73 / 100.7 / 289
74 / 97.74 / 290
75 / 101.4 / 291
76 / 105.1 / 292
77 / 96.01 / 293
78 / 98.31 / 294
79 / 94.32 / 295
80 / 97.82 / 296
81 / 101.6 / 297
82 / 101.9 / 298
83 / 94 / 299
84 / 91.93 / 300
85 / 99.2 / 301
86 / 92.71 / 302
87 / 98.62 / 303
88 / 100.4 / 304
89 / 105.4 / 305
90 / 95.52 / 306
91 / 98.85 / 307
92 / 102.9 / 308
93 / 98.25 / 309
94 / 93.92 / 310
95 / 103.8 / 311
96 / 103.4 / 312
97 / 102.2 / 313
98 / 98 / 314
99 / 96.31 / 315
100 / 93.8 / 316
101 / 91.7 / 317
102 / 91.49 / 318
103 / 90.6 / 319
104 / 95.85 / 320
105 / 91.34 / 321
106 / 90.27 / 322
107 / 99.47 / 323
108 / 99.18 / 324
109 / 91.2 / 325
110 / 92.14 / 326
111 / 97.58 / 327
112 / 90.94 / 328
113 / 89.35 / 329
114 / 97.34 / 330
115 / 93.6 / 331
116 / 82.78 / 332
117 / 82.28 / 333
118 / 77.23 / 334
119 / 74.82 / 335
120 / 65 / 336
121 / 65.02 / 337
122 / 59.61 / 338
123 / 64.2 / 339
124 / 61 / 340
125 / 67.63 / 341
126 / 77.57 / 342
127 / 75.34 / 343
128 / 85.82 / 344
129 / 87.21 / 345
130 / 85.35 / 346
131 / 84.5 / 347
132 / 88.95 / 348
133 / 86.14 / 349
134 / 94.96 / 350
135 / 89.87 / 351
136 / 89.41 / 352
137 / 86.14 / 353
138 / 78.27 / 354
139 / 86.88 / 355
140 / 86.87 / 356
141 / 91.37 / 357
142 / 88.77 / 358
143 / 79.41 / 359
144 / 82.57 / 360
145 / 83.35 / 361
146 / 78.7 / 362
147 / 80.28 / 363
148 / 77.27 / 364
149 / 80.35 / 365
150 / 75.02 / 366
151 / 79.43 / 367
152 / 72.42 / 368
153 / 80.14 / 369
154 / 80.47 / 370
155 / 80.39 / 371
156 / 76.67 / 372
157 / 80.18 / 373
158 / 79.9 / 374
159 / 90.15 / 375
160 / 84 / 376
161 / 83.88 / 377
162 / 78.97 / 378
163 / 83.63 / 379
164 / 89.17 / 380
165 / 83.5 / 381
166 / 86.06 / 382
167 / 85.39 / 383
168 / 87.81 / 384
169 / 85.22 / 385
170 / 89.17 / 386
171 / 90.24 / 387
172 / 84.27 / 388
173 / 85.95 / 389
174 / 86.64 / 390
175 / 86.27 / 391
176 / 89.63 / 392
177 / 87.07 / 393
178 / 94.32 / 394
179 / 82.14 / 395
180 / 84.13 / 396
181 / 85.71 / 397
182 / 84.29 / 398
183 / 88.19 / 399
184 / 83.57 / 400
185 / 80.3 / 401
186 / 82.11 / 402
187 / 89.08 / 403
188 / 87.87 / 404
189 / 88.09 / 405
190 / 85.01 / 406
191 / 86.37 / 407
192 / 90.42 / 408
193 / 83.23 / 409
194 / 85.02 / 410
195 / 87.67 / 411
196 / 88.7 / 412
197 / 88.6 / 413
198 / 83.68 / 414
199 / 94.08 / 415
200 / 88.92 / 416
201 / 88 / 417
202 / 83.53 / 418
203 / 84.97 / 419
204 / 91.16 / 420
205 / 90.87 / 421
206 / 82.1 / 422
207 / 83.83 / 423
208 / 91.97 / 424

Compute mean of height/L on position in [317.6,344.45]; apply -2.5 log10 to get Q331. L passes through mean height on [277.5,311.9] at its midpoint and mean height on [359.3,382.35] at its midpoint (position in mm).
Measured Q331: 0.09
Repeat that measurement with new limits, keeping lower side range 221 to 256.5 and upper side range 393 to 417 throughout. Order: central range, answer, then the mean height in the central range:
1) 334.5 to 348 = 0.218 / 73.9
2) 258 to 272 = -0.249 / 119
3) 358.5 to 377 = 0.111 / 80.1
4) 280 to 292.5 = -0.059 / 98.8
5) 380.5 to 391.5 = 0.016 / 86.4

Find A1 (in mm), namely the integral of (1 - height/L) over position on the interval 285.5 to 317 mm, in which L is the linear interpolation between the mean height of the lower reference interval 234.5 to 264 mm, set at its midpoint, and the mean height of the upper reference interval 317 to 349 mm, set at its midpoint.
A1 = -2.6 mm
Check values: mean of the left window 103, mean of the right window 83.9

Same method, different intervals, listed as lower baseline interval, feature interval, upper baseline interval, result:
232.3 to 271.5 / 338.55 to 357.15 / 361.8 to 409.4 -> 1.6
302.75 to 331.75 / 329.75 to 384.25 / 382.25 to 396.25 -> 5.9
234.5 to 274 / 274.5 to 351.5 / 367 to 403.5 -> 3.4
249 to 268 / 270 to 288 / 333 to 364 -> 1.0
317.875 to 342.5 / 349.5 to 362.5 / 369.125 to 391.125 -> -0.3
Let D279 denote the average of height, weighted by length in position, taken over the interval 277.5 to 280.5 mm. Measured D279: 96.1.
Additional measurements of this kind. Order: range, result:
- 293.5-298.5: 98.8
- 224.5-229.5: 92.6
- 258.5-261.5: 119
